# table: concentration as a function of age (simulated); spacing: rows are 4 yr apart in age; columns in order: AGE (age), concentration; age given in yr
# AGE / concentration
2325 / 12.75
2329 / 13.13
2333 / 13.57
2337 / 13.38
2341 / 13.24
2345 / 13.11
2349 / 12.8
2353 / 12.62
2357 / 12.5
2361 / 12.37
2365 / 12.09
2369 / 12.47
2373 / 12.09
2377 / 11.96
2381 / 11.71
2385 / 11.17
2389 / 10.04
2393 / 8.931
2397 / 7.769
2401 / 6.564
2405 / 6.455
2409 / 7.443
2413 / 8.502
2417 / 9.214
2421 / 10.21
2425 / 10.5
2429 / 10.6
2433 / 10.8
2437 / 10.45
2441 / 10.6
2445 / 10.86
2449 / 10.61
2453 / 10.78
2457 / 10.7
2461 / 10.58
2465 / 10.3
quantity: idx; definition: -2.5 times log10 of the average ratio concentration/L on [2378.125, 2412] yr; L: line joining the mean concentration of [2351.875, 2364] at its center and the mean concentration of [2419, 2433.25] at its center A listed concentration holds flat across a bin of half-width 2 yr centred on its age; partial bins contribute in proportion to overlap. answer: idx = 0.280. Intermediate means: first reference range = 12.5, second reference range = 10.5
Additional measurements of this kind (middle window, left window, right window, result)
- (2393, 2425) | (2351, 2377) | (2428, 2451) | 0.34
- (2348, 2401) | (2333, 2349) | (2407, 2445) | 0.07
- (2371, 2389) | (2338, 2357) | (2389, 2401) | -0.18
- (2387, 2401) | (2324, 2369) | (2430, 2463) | 0.35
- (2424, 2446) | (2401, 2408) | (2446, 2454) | -0.14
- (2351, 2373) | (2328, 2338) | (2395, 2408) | -0.17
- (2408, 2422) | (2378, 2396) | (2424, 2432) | 0.19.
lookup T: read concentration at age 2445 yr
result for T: 10.86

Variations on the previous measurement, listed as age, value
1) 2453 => 10.78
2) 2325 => 12.75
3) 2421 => 10.21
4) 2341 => 13.24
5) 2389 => 10.04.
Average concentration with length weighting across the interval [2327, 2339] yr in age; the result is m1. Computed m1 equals 13.4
